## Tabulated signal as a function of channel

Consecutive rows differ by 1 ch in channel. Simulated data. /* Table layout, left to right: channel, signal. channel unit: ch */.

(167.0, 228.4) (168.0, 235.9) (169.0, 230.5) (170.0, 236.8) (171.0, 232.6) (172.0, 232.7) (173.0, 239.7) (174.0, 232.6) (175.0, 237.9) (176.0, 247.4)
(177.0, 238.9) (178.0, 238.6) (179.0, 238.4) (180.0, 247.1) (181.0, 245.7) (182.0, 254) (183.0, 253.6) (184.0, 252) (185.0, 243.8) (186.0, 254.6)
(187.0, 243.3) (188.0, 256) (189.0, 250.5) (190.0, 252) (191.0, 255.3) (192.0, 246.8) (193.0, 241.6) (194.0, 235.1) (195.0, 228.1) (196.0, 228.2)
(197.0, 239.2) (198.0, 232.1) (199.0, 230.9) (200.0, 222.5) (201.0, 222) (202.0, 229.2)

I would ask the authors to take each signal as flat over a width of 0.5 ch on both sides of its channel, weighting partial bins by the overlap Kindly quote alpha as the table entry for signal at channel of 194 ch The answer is 235.1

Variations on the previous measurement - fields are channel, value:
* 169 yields 230.5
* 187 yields 243.3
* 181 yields 245.7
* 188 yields 256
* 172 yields 232.7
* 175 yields 237.9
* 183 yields 253.6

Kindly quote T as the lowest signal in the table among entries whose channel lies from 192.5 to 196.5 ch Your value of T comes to 228.1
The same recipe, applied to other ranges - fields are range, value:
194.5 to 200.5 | 222.5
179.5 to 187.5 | 243.3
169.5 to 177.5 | 232.6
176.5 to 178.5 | 238.6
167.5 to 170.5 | 230.5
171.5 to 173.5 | 232.7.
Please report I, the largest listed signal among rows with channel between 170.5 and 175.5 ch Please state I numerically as 239.7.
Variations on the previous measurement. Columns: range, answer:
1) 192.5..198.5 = 241.6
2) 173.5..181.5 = 247.4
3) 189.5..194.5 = 255.3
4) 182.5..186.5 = 254.6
